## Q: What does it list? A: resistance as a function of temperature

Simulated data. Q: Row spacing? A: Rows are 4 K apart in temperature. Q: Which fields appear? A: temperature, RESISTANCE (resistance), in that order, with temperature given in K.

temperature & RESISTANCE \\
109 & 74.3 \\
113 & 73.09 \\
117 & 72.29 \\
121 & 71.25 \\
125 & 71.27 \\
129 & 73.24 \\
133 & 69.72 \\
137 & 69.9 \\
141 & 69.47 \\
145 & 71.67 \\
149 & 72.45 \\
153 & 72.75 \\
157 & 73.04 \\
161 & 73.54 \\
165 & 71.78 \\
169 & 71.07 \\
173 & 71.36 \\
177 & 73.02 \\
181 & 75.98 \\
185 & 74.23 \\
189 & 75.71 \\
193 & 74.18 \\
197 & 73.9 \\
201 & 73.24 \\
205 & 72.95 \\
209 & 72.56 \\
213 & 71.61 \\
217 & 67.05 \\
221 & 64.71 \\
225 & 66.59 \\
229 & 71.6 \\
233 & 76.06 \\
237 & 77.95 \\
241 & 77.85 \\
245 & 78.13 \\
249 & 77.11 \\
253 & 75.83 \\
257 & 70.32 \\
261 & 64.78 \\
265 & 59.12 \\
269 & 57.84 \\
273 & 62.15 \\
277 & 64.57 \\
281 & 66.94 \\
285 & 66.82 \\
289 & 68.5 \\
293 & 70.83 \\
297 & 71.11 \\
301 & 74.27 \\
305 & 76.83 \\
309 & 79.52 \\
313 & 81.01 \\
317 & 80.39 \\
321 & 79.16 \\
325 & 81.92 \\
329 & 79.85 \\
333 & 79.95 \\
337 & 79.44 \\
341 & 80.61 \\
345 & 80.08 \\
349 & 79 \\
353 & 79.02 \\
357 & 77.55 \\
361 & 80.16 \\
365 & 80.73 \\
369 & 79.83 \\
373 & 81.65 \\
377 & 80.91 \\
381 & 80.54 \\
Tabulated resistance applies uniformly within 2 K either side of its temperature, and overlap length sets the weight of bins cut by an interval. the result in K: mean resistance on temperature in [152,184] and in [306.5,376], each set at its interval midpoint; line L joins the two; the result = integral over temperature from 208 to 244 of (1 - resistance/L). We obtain 1.6 K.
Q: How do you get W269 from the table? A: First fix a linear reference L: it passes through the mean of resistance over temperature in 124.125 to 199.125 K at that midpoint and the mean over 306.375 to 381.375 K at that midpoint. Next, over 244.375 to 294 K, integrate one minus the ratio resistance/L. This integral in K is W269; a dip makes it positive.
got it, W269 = 6.04 K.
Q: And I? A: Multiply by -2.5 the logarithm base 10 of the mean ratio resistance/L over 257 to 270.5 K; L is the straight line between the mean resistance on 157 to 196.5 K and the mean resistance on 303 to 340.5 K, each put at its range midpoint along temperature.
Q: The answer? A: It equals 0.237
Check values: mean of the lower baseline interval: 73.4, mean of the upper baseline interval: 79.8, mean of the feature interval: 62.1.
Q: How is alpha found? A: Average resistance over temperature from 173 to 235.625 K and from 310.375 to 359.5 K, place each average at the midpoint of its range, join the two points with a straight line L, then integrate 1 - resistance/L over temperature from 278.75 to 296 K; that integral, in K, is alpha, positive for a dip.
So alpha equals 1.9 K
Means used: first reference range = 72.3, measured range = 68.4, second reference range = 79.8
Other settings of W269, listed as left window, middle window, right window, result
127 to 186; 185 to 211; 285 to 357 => -0.1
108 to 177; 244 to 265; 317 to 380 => 1.3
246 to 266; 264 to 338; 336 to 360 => 2.1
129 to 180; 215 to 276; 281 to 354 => 4.0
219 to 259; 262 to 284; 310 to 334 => 4.0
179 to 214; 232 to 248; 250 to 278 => -2.1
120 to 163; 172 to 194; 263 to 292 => -1.6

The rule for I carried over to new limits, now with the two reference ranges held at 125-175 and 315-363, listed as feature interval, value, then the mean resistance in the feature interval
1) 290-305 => 0.08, 72.5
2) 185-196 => -0.02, 74.7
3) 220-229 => 0.12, 67.1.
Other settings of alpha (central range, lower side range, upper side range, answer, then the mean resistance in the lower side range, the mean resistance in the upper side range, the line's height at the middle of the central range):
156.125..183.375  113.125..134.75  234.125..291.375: -0.7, 71.7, 69.3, 70.9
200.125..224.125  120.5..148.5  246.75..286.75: -0.6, 71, 66.6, 68.4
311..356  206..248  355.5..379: -0.9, 72.5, 80.2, 78.4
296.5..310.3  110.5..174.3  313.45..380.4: 0.5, 71.8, 80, 78.3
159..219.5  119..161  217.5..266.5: -1.0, 71.6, 71.7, 71.6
